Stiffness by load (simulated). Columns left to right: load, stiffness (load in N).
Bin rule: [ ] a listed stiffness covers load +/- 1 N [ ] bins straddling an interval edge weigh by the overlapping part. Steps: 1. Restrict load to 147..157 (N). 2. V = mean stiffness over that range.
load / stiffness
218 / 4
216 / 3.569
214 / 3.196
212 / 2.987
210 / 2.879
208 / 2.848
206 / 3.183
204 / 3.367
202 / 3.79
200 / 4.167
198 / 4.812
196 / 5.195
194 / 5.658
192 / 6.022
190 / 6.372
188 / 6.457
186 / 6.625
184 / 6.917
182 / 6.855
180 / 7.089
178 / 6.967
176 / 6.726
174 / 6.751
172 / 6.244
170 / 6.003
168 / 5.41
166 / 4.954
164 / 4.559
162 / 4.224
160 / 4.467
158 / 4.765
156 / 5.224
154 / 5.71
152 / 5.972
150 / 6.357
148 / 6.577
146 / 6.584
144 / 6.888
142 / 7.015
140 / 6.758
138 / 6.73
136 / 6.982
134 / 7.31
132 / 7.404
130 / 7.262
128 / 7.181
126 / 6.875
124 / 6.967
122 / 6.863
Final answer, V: 5.97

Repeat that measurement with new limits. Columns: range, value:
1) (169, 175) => 6.33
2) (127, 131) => 7.22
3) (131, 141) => 7.04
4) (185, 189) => 6.54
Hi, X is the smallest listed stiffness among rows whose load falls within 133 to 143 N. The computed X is 6.73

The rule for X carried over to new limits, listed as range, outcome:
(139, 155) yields 5.71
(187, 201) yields 4.167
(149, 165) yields 4.224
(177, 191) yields 6.372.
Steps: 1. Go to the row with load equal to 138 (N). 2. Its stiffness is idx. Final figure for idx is 6.73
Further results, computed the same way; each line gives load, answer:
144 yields 6.888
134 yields 7.31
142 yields 7.015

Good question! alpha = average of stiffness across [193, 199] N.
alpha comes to 5.22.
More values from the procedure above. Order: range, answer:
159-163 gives 4.35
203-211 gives 3.07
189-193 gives 6.2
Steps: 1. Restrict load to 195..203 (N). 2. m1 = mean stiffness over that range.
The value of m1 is 4.49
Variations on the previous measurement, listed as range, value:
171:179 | 6.67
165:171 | 5.46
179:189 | 6.79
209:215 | 3.02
